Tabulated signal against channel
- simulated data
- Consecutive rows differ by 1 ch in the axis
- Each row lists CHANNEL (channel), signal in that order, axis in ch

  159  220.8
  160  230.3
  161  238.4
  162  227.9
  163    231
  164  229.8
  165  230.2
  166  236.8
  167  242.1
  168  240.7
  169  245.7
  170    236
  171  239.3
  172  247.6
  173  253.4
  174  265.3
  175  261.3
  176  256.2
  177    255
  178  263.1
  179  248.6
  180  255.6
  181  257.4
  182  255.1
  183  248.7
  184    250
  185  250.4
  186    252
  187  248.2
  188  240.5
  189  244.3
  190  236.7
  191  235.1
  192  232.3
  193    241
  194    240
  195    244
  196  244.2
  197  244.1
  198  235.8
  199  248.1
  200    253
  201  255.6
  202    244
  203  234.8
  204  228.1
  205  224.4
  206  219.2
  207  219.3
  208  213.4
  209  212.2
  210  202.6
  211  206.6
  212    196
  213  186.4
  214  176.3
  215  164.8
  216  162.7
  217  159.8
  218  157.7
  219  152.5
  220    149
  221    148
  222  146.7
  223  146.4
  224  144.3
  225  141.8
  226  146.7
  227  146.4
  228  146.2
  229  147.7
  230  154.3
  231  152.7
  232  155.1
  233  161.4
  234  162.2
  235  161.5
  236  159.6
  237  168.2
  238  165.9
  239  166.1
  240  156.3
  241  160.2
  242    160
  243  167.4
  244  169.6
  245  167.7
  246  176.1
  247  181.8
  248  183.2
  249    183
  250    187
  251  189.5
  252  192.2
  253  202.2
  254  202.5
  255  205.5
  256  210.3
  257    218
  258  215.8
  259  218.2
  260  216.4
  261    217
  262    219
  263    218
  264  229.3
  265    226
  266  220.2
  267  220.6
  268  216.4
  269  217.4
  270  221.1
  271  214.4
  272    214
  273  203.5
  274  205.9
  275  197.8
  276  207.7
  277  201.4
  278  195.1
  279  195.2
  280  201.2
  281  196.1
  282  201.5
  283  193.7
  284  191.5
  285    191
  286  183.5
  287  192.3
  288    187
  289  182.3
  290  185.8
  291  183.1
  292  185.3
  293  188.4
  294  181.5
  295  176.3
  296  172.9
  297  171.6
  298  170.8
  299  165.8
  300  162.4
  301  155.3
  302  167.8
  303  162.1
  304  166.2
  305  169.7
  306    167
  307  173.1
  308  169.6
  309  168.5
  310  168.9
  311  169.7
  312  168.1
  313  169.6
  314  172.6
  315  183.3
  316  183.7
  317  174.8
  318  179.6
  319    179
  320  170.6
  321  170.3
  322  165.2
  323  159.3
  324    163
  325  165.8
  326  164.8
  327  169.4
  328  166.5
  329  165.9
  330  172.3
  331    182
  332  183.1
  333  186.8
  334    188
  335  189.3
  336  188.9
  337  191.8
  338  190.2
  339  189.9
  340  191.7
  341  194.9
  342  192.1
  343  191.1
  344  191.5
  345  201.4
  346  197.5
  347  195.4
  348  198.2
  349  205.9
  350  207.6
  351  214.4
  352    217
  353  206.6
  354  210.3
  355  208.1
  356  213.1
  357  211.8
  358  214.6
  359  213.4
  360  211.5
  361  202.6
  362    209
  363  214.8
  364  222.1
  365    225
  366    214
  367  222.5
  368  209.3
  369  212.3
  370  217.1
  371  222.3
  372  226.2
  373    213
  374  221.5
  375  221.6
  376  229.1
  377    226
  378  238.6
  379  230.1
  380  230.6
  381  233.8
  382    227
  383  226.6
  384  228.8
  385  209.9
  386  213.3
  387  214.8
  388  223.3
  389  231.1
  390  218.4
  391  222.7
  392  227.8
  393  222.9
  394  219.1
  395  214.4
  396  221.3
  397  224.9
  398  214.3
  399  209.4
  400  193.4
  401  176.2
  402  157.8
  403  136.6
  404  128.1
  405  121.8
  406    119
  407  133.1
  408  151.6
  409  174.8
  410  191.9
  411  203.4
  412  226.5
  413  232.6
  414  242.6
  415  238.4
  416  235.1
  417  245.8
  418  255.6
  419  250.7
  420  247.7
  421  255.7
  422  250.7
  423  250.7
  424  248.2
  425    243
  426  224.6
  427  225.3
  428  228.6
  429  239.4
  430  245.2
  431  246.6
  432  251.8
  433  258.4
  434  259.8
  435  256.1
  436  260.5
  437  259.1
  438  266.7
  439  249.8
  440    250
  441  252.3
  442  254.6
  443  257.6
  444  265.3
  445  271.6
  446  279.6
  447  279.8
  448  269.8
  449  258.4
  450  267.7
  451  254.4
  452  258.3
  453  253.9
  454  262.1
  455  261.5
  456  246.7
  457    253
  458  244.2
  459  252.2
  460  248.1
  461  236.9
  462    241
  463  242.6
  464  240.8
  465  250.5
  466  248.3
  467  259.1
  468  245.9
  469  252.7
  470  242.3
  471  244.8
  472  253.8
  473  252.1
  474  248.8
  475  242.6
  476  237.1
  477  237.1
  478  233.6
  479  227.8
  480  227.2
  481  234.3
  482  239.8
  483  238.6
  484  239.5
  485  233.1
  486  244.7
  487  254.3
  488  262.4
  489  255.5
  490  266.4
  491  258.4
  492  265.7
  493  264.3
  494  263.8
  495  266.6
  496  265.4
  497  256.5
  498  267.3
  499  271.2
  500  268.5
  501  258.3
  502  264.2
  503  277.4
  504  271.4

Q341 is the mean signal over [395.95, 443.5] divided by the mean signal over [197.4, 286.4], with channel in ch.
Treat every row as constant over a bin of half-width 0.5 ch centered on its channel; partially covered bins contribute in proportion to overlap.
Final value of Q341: 1.16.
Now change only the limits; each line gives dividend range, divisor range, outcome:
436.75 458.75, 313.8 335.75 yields 1.49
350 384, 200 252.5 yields 1.24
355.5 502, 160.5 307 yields 1.16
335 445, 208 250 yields 1.32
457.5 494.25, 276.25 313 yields 1.37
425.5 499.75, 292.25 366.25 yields 1.36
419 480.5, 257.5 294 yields 1.23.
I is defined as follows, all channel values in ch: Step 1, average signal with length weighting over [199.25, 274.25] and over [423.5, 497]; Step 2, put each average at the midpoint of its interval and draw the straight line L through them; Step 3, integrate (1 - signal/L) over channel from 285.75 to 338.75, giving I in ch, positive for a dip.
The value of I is 8.8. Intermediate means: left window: 189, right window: 251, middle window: 175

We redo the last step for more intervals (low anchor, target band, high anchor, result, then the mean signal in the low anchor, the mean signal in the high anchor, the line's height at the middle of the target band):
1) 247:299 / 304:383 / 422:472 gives 9.11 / 199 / 252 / 221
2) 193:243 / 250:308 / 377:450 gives 0.89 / 186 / 227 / 198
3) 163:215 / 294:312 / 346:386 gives 4.46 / 237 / 217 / 224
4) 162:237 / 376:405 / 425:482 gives 3.66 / 212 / 250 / 241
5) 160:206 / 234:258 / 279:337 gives 3.38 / 244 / 177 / 210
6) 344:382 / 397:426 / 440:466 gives 3.92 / 215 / 256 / 237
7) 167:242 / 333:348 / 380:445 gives 1.76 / 208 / 223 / 218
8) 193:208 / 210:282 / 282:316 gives 8.05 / 237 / 176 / 209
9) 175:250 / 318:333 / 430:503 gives 3.56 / 200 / 254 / 224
